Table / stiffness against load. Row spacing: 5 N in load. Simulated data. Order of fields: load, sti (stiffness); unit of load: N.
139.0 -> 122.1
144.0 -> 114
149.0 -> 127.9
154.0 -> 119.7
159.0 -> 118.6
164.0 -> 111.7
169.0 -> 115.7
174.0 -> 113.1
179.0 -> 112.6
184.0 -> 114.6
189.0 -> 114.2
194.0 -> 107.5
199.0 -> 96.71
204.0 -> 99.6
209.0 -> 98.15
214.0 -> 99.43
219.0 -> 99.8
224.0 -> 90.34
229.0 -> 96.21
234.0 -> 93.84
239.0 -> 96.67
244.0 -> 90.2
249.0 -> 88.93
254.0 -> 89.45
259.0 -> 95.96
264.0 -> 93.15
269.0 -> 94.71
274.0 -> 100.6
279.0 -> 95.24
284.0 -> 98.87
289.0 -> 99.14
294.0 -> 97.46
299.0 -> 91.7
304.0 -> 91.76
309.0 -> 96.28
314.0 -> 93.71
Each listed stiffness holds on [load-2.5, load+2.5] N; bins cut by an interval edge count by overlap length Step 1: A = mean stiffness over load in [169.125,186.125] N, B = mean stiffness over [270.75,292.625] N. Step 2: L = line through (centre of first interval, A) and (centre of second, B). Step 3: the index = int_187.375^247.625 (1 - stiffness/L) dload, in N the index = 5.4 N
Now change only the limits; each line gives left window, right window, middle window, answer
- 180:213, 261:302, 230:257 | 2.2 N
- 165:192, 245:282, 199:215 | 1.3 N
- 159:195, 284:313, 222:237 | 1.7 N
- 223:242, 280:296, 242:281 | 1.2 N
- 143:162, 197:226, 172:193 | -0.9 N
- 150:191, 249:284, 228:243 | 1.0 N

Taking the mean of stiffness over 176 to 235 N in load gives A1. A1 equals 102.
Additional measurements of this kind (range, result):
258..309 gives 95.9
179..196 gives 112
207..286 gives 95.1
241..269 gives 91.9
